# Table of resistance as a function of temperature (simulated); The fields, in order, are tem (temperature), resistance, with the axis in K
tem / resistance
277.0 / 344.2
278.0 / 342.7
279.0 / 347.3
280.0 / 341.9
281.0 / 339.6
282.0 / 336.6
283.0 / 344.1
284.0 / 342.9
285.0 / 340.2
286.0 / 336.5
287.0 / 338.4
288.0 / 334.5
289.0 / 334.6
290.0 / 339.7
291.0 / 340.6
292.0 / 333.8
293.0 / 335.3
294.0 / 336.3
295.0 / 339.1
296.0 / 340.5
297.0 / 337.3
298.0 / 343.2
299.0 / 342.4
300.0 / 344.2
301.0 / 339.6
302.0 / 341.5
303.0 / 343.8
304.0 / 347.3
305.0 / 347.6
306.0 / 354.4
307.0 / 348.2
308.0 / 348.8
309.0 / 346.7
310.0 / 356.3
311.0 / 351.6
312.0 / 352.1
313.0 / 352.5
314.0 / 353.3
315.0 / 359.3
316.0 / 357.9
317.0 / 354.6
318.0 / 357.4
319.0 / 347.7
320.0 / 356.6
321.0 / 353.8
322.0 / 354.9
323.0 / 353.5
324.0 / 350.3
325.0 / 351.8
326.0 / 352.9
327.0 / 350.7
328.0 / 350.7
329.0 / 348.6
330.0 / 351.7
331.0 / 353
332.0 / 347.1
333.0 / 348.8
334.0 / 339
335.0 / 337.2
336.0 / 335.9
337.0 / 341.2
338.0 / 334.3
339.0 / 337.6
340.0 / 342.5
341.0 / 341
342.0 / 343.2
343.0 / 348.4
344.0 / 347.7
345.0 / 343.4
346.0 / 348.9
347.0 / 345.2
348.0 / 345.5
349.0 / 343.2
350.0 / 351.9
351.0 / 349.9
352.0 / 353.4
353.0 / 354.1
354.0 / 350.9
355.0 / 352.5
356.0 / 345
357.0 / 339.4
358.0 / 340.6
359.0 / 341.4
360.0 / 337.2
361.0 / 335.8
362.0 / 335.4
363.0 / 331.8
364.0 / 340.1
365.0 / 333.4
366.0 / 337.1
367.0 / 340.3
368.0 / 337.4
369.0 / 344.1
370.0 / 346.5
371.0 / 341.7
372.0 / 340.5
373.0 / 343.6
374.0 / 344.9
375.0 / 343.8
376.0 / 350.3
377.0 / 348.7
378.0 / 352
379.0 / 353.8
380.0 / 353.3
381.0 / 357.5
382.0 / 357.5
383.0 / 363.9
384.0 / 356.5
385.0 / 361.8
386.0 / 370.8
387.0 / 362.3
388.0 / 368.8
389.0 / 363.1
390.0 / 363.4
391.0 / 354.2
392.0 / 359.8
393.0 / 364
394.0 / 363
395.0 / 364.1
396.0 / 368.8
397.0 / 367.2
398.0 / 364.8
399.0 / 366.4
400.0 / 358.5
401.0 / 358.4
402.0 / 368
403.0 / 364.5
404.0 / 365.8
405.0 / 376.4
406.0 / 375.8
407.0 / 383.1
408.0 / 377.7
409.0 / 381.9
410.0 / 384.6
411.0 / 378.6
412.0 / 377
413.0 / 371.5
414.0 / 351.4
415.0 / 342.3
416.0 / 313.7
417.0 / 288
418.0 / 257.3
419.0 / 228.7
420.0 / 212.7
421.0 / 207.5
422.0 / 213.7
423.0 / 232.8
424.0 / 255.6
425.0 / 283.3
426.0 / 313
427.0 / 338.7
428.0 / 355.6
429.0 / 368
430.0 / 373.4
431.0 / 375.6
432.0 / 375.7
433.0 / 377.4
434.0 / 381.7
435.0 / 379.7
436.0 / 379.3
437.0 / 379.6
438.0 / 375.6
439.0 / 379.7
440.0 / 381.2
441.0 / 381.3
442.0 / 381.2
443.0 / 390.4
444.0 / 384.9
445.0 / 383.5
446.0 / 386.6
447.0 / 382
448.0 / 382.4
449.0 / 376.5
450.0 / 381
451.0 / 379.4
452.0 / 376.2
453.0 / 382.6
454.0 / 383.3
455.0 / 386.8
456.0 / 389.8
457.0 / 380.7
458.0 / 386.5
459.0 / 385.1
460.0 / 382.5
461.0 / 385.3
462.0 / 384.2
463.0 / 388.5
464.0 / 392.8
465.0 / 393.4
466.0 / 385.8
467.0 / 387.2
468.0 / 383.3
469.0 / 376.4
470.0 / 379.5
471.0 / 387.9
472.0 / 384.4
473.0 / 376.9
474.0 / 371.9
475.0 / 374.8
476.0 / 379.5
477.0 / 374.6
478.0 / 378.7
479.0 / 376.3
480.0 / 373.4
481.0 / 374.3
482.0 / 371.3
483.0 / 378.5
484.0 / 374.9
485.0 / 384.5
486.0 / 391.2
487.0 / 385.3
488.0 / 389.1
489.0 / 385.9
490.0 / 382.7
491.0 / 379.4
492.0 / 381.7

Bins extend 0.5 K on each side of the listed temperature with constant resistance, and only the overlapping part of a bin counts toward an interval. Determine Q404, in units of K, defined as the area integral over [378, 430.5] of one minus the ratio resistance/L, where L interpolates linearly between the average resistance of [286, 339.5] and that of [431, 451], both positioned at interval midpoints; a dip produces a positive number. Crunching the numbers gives 4.1 K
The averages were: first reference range 346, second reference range 381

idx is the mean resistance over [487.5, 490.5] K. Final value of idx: 386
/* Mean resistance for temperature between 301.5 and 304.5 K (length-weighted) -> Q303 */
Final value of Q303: 344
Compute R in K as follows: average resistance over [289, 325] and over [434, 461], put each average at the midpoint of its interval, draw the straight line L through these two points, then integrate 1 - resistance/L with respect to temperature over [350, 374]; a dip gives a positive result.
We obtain 1.2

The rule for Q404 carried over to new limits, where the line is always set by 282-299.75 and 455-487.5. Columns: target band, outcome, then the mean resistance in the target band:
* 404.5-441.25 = 3.24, 338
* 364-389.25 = 0.61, 351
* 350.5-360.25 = 0.21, 347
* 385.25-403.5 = -0.02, 364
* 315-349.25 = 0.09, 348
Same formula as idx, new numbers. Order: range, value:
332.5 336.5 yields 340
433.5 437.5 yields 380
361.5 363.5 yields 334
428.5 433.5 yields 374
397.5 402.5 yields 363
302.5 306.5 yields 348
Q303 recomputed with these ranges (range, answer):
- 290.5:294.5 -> 336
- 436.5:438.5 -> 378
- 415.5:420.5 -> 260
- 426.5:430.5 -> 359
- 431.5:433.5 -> 377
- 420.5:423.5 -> 218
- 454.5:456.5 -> 388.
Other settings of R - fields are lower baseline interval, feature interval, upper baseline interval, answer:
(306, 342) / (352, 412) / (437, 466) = 1.5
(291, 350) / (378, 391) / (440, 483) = 0.1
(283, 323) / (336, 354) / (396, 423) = -0.2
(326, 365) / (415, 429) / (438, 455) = 3.7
